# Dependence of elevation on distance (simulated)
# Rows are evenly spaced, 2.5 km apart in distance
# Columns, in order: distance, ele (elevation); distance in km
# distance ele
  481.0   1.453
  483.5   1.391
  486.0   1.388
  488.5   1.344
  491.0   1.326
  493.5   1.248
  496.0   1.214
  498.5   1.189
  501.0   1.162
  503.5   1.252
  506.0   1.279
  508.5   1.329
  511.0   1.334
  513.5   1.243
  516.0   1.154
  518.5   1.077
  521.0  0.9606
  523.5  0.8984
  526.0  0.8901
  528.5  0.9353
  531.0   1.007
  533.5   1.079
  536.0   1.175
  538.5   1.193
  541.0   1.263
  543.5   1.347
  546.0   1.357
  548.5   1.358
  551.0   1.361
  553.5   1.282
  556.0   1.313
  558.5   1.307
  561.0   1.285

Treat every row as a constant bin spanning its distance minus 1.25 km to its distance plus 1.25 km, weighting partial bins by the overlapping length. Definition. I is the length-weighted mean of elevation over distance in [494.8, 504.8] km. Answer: 1.2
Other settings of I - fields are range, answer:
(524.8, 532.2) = 0.944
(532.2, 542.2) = 1.18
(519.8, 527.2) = 0.916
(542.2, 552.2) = 1.36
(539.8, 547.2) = 1.32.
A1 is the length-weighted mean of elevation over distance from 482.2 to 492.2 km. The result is 1.36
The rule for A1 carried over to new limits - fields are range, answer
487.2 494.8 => 1.31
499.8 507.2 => 1.23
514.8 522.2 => 1.06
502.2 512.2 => 1.3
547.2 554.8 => 1.33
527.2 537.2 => 1.05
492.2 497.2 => 1.23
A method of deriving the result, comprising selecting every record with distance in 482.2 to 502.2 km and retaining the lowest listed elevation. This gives 1.162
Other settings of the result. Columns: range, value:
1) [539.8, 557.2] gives 1.263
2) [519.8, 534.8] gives 0.8901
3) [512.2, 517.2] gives 1.154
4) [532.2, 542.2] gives 1.079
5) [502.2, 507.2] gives 1.252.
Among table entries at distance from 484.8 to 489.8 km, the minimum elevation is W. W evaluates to 1.344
